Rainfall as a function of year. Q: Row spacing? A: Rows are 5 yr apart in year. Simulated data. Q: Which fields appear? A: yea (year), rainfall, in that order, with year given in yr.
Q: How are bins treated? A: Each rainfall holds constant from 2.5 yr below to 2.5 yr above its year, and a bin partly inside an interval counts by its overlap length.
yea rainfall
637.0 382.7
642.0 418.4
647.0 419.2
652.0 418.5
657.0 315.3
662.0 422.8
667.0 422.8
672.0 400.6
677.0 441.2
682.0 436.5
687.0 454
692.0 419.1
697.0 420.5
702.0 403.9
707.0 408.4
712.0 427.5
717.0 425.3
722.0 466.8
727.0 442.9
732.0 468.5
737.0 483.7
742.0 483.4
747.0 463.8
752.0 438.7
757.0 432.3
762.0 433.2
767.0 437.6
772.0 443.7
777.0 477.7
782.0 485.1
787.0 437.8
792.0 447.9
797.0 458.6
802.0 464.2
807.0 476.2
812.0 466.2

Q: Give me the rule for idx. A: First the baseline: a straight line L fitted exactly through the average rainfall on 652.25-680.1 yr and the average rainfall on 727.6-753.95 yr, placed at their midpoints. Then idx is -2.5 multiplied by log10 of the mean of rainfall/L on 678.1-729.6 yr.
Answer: 0.01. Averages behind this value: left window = 403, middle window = 431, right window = 466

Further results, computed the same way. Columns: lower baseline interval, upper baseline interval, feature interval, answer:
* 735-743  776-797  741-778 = 0.06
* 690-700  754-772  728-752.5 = -0.09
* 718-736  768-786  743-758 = 0.03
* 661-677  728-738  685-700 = 0.02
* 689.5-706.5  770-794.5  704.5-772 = -0.03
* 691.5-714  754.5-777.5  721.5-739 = -0.09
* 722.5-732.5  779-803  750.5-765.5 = 0.05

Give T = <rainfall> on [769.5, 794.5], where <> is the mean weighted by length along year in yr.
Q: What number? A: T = 458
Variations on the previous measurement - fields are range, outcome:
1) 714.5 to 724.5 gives 446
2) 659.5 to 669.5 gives 423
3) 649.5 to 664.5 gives 386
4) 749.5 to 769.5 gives 435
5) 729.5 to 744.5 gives 479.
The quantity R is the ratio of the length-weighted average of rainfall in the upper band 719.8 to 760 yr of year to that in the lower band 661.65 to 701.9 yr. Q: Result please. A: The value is 1.1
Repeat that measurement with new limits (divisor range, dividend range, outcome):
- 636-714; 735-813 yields 1.11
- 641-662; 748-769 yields 1.11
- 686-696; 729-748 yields 1.10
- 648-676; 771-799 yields 1.15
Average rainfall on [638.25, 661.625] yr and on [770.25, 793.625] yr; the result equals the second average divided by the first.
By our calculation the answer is 1.16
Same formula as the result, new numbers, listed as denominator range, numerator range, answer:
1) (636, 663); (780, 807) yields 1.16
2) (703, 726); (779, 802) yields 1.06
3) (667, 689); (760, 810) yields 1.06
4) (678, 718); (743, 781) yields 1.06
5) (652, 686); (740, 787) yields 1.11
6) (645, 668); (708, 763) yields 1.13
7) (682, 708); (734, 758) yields 1.09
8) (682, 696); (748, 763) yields 1.01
